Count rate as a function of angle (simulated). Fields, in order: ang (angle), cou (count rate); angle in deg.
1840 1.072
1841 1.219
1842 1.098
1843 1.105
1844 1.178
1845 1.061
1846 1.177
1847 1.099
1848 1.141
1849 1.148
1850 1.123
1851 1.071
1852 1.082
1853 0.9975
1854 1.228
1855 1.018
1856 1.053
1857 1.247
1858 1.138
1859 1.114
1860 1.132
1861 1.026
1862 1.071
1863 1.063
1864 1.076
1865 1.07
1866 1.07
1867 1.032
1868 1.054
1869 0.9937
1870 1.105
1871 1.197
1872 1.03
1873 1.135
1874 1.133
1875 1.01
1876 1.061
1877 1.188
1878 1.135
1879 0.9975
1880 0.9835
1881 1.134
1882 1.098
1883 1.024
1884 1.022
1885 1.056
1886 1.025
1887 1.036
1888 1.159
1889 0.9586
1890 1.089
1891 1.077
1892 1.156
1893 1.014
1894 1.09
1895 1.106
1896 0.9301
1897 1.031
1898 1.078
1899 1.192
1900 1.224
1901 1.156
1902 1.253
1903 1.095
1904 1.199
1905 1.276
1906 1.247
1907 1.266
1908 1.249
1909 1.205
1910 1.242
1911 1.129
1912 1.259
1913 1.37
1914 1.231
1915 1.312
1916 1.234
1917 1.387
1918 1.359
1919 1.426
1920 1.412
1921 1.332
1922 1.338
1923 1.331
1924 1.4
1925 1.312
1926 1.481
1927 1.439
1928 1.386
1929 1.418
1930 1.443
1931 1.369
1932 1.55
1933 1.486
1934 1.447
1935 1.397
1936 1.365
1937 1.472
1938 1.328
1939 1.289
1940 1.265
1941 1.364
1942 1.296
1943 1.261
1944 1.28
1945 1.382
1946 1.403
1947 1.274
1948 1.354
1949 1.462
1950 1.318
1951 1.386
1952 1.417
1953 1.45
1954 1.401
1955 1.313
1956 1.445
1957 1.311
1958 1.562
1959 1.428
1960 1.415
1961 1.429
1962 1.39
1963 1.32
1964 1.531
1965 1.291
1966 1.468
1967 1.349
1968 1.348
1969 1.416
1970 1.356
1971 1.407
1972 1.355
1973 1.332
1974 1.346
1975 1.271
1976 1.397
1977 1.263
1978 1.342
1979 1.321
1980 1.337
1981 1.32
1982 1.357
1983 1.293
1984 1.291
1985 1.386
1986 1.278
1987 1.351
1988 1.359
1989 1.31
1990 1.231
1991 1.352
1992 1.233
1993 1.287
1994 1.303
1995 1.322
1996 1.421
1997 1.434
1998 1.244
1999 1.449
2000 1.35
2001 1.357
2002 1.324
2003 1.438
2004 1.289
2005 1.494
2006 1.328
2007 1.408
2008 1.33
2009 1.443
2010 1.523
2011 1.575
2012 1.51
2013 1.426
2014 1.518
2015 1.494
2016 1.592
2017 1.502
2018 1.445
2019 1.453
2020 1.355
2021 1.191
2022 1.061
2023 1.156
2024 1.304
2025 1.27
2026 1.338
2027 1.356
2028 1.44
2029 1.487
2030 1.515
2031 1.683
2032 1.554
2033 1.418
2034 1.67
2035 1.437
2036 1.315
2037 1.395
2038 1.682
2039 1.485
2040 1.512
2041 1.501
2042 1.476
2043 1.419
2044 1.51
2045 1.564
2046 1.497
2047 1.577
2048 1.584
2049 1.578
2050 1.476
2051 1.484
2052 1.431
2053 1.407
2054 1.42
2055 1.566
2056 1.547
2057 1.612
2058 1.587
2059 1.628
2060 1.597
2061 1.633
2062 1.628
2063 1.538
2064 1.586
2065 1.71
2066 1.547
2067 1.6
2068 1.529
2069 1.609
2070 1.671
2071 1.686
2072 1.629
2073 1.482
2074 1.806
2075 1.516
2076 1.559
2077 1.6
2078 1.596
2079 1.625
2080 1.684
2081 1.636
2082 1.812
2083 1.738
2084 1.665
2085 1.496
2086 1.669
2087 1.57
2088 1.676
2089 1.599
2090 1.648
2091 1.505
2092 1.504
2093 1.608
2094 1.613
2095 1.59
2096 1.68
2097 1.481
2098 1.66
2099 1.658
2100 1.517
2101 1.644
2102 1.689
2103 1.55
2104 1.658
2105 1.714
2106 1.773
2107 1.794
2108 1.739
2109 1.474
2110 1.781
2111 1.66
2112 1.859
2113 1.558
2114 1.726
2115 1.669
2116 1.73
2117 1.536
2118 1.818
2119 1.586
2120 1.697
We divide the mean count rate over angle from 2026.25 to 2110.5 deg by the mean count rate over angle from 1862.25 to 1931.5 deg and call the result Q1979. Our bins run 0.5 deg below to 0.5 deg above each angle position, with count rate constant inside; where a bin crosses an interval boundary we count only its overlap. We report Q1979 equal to 1.34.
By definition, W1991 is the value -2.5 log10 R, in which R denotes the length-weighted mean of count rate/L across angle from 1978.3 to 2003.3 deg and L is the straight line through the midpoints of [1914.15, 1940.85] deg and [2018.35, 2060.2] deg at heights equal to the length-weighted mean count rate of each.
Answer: 0.07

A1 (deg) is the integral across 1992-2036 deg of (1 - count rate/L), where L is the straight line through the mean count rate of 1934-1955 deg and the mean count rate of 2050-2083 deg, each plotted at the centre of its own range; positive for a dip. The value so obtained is 2.6 deg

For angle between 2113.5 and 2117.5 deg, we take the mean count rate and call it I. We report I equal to 1.67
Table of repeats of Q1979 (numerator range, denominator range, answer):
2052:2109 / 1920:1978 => 1.17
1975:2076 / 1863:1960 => 1.17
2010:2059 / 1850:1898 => 1.37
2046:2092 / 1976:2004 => 1.20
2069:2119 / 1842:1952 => 1.37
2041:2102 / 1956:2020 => 1.15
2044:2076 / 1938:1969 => 1.14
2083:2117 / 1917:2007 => 1.20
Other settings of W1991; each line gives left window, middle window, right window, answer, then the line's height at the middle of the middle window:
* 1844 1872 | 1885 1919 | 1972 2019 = 0.01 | 1.19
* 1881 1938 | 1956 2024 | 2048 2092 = 0.04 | 1.42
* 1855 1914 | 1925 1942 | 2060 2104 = -0.13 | 1.24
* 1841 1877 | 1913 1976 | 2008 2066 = -0.08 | 1.28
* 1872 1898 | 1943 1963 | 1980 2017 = -0.11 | 1.25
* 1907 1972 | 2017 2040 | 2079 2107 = 0.08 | 1.52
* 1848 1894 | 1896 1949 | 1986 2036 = -0.10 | 1.2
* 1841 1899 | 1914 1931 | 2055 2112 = -0.13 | 1.22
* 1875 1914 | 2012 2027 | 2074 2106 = 0.06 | 1.44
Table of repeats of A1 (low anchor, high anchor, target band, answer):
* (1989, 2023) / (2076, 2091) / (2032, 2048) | -0.1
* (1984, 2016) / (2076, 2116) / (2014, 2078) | 0.0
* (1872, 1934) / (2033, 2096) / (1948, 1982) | -0.8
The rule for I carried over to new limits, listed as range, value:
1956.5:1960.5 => 1.43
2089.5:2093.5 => 1.57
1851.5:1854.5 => 1.1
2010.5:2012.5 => 1.54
